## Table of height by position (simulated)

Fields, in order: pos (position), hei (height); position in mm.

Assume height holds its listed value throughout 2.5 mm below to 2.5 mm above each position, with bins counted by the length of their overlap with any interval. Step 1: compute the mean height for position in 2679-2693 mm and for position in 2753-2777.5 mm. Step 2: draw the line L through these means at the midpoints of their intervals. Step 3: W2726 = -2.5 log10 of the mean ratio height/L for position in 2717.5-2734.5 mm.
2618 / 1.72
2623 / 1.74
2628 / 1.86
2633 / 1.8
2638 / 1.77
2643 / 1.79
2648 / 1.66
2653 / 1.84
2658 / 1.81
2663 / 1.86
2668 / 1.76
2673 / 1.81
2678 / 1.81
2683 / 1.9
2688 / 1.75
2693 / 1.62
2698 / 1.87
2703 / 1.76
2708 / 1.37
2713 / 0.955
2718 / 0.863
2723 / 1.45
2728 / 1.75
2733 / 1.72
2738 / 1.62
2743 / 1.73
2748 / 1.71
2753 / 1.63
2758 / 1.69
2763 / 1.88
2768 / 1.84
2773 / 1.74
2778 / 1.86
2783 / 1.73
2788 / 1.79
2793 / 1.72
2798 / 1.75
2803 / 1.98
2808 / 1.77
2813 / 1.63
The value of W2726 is 0.19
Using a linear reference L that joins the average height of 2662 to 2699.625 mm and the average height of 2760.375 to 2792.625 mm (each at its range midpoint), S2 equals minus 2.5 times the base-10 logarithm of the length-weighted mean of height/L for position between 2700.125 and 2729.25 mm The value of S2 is 0.31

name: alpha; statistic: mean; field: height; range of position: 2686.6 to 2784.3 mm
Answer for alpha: 1.62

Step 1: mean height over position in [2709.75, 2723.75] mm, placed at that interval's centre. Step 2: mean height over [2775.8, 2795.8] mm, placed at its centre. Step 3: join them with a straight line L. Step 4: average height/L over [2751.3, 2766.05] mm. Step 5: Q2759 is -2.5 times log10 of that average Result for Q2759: -0.17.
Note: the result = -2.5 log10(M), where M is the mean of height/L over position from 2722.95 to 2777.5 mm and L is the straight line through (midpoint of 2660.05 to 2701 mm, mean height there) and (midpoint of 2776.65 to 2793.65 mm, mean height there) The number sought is 0.04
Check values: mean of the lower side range 1.8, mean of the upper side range 1.78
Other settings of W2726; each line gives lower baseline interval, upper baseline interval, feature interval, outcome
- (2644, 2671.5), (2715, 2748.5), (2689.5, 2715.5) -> 0.08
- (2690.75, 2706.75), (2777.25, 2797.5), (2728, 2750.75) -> 0.03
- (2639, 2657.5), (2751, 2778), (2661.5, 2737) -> 0.10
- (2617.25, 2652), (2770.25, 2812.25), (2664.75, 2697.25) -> -0.01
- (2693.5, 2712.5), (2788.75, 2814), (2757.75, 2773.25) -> -0.06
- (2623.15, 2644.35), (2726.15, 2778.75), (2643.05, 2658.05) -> 0.01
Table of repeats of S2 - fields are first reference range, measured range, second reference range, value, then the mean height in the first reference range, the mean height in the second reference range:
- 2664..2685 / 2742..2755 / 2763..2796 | 0.068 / 1.82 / 1.79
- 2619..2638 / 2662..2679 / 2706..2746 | -0.106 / 1.79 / 1.44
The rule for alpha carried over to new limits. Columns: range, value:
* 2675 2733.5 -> 1.57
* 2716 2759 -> 1.58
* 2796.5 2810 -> 1.84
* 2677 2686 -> 1.86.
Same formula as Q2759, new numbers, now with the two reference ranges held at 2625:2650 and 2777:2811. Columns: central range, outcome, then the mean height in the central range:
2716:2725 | 0.472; 1.16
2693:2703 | 0.003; 1.78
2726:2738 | 0.048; 1.71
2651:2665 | -0.034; 1.84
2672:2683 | -0.029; 1.83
